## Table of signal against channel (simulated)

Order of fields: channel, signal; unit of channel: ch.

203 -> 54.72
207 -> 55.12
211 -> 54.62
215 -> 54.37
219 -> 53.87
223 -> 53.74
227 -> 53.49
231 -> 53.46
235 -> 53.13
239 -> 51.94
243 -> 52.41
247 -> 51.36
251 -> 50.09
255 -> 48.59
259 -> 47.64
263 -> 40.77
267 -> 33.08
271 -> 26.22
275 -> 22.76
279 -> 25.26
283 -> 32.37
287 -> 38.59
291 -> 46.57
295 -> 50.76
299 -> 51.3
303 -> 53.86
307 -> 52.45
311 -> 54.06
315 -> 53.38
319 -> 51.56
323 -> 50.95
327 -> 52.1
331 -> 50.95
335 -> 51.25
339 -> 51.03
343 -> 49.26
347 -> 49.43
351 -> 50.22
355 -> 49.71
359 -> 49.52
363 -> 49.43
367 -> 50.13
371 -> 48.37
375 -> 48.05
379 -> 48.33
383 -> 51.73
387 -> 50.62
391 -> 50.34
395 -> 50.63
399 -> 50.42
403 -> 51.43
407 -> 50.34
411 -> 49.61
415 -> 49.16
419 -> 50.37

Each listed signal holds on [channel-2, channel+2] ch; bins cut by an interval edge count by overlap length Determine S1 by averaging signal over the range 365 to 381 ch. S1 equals 48.7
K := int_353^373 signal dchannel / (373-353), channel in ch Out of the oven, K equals 49.4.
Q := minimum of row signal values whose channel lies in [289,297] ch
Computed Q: 46.57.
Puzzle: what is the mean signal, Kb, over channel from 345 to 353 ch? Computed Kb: 49.8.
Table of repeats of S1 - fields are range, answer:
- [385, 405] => 50.7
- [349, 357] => 50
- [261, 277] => 30.7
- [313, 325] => 52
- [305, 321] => 52.9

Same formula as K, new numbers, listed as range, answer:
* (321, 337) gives 51.3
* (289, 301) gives 49.5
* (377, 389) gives 50.2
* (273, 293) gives 33.1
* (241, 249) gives 51.9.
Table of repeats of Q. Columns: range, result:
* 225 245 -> 51.94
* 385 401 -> 50.34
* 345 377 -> 48.05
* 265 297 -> 22.76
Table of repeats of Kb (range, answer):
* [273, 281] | 24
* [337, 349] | 49.9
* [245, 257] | 50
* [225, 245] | 52.9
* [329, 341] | 51.1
